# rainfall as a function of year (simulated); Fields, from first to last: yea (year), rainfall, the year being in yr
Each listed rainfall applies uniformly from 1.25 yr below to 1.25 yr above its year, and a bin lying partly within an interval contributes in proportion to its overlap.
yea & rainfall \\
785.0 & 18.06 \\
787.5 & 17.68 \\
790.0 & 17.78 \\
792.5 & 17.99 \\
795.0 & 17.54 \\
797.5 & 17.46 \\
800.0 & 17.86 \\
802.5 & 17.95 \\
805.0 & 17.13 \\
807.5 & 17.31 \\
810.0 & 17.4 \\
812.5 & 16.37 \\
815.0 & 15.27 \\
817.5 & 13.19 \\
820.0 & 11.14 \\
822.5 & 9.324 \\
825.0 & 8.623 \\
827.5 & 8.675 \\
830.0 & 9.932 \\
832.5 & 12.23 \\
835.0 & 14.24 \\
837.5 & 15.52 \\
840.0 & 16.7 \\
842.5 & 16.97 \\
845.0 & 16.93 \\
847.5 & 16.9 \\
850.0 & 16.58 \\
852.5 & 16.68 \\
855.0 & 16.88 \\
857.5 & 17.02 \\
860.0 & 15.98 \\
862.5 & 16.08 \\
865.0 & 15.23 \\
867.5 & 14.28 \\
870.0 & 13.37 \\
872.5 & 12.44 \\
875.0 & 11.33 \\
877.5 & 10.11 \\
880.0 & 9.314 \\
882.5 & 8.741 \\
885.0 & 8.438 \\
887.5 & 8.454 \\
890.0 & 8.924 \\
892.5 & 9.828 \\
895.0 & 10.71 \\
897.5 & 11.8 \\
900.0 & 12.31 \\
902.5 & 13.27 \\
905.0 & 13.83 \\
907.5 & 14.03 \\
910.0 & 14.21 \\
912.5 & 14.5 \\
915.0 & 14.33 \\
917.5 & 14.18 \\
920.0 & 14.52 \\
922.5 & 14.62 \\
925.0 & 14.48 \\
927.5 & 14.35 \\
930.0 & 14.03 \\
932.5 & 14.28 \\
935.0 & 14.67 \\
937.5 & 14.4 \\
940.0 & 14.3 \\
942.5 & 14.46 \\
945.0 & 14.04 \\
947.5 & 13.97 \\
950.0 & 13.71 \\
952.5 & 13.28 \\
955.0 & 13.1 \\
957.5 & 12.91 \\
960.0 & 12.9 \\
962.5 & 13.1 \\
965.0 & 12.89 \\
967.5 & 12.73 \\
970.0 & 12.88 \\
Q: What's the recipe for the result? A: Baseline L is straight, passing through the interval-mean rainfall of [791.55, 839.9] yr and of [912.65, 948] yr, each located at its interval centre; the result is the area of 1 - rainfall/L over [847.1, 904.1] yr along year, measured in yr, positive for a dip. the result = 6.6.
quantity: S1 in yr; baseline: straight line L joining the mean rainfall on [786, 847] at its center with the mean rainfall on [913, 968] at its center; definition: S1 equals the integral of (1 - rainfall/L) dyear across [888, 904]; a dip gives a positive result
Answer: 3.6 yr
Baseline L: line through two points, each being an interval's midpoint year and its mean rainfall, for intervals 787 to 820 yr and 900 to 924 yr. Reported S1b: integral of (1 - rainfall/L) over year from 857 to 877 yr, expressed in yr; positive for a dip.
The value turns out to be 1.3 yr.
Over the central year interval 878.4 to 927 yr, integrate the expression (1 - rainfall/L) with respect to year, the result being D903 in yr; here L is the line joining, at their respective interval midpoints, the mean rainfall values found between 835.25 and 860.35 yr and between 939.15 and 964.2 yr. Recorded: 8.9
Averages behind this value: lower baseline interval 16.5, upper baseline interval 13.6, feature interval 12.2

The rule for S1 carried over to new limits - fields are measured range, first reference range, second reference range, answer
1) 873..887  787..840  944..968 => 4.4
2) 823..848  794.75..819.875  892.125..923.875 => 3.4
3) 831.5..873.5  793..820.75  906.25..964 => -0.1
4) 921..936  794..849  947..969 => -1.0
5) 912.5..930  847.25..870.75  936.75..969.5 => -0.1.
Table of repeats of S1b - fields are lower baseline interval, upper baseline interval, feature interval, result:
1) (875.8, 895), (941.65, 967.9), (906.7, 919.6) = -4.0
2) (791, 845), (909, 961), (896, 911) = 1.1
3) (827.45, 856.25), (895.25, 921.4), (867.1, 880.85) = 2.5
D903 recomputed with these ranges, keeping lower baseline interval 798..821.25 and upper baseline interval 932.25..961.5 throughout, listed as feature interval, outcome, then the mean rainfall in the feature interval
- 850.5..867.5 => -1.1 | 16.2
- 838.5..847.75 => -0.8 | 16.8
